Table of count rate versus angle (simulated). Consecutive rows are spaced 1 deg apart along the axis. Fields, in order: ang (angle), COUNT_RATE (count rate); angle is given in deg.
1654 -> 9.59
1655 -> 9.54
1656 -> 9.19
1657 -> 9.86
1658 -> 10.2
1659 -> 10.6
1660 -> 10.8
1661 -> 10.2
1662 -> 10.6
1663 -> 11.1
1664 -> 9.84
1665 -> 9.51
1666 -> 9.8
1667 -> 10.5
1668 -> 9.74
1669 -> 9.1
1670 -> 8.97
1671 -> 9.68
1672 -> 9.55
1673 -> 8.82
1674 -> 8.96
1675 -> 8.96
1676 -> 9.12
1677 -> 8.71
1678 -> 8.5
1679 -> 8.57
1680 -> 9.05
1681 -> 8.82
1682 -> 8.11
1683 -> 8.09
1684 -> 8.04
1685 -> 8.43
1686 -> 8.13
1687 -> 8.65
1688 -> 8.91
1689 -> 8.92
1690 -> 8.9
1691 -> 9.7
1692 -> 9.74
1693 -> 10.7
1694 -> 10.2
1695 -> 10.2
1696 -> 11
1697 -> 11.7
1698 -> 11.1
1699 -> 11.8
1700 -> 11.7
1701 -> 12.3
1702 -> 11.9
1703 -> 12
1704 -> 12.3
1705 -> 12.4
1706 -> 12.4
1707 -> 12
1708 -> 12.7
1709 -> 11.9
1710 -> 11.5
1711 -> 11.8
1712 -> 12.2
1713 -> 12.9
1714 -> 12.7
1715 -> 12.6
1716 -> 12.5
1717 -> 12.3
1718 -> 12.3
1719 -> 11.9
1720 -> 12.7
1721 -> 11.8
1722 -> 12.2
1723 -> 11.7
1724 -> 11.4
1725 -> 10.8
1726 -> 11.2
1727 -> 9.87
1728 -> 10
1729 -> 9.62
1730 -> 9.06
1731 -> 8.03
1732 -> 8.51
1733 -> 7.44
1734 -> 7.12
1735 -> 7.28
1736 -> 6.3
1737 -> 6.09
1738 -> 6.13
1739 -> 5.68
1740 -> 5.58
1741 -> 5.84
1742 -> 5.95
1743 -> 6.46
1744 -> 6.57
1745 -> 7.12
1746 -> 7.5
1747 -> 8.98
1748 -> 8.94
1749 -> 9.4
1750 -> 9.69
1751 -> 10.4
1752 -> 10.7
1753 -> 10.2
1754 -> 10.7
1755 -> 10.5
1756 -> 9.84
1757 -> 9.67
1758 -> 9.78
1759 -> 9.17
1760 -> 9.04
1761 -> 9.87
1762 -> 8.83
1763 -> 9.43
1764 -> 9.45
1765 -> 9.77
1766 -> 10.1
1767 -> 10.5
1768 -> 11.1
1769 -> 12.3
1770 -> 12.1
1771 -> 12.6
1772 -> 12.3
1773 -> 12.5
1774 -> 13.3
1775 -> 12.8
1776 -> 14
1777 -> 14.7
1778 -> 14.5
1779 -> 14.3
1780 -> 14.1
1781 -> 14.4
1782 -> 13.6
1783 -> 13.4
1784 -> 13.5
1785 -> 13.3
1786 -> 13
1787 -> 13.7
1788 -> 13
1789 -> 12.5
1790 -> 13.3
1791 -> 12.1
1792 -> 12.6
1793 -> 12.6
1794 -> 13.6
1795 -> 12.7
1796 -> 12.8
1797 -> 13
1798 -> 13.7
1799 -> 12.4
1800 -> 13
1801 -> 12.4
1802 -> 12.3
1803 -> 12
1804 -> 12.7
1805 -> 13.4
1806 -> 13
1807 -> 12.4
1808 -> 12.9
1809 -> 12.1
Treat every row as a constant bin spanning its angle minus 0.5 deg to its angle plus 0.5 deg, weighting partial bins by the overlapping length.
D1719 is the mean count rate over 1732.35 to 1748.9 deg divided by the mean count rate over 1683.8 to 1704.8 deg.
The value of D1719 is 0.66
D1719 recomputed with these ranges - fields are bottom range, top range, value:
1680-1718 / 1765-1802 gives 1.19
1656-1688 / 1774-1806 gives 1.42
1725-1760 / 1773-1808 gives 1.56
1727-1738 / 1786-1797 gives 1.62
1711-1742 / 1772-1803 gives 1.35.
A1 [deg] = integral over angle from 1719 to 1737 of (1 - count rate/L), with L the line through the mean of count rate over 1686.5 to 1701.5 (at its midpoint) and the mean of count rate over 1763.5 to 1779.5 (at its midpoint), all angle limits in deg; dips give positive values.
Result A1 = 2.4 deg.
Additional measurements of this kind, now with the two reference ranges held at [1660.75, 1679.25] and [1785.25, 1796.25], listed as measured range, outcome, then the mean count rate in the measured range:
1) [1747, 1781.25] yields 2.9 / 11.1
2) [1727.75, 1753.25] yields 8.1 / 7.83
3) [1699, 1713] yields -2.1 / 12.1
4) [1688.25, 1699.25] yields -0.1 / 10.3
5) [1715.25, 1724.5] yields -1.0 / 12.1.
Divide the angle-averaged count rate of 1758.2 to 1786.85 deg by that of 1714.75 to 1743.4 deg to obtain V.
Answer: 1.31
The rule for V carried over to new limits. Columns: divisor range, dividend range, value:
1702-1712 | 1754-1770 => 0.83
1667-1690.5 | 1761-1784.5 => 1.39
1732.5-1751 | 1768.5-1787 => 1.86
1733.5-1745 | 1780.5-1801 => 2.08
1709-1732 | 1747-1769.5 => 0.88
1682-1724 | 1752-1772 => 0.93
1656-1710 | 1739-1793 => 1.08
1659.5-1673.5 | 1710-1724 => 1.24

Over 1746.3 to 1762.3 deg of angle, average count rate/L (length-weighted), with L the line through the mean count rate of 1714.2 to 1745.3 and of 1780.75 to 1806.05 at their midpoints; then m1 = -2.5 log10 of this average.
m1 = 0.097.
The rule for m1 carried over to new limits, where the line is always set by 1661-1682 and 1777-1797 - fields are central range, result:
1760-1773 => 0.182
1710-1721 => -0.134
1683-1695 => 0.099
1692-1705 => -0.107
